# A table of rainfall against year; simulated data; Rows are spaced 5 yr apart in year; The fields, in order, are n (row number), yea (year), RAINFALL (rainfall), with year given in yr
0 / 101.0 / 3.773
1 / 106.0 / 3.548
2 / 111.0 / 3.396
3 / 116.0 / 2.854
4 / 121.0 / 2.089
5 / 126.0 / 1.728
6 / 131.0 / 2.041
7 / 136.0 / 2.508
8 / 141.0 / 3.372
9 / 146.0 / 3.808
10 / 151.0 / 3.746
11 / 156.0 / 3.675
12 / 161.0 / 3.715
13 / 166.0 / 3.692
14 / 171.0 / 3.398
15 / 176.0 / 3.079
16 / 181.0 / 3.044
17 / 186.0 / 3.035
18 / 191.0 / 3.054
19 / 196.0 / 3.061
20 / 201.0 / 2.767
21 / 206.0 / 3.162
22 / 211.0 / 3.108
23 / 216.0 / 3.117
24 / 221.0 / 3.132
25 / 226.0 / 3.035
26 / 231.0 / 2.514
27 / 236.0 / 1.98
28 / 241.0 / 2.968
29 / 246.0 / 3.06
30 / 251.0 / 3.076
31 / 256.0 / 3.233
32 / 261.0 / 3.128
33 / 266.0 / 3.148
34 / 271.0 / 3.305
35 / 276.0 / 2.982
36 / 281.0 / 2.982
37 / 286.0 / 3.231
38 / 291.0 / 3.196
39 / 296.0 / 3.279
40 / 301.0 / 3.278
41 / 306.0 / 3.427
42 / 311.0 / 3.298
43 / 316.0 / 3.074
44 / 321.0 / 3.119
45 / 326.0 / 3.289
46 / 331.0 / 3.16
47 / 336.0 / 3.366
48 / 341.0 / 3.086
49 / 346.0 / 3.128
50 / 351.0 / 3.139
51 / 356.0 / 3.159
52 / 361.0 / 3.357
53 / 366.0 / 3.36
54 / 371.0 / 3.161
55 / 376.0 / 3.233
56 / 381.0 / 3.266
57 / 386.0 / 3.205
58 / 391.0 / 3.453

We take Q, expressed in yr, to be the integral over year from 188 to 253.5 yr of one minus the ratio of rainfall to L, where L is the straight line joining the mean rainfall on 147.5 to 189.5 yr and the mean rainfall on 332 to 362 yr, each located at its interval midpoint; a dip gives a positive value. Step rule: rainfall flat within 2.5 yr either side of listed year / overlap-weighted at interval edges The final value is 8.4 yr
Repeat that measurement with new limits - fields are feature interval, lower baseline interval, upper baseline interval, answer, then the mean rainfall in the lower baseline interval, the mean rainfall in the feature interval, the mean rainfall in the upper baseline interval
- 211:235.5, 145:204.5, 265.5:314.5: 2.9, 3.32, 2.89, 3.21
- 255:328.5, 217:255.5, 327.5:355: -4.2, 2.86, 3.2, 3.18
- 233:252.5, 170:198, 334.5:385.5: 2.4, 3.1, 2.75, 3.22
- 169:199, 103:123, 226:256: -2.2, 3.01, 3.1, 2.79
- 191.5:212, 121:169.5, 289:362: 0.7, 3.09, 3.02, 3.22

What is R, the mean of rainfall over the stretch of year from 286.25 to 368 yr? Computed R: 3.23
